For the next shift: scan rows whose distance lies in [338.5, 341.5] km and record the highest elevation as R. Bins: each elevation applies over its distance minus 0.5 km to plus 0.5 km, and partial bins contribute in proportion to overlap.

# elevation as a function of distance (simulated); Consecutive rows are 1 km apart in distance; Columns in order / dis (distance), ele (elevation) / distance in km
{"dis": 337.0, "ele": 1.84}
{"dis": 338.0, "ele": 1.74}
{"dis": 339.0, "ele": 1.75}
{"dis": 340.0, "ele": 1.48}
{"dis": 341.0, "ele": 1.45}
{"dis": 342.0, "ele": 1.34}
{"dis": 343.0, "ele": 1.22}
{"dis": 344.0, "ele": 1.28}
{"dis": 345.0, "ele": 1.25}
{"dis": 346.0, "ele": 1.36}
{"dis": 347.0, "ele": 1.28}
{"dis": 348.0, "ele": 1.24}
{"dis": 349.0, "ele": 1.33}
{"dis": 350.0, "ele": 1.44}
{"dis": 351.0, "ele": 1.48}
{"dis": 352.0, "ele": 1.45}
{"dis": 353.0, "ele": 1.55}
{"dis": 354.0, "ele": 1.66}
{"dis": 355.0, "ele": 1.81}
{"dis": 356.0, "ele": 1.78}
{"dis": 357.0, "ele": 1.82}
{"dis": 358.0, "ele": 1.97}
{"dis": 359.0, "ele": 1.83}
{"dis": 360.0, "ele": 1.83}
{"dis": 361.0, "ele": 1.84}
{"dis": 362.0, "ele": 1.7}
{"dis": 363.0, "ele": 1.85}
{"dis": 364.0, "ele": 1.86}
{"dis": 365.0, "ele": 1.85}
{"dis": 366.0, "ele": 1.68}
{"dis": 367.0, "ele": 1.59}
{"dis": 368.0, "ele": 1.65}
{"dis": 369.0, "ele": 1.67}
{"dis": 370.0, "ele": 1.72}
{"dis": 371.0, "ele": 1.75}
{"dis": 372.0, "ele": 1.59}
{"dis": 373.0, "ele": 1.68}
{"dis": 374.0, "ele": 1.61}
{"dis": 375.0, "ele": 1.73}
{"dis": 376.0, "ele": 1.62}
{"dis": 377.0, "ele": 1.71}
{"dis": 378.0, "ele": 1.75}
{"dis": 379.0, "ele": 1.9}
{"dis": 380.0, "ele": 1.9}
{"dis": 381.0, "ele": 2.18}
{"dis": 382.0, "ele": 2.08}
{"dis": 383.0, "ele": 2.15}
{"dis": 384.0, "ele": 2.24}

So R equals 1.75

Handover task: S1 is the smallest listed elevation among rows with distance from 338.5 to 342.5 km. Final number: 1.34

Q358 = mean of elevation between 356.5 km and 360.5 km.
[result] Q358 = 1.86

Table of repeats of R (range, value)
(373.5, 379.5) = 1.9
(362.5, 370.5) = 1.86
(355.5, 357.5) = 1.82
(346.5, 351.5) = 1.48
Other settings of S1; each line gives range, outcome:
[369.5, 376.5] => 1.59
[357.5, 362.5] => 1.7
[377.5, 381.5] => 1.75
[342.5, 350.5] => 1.22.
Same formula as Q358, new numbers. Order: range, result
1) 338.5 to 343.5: 1.45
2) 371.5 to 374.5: 1.63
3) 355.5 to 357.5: 1.8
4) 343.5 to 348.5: 1.28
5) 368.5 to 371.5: 1.71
